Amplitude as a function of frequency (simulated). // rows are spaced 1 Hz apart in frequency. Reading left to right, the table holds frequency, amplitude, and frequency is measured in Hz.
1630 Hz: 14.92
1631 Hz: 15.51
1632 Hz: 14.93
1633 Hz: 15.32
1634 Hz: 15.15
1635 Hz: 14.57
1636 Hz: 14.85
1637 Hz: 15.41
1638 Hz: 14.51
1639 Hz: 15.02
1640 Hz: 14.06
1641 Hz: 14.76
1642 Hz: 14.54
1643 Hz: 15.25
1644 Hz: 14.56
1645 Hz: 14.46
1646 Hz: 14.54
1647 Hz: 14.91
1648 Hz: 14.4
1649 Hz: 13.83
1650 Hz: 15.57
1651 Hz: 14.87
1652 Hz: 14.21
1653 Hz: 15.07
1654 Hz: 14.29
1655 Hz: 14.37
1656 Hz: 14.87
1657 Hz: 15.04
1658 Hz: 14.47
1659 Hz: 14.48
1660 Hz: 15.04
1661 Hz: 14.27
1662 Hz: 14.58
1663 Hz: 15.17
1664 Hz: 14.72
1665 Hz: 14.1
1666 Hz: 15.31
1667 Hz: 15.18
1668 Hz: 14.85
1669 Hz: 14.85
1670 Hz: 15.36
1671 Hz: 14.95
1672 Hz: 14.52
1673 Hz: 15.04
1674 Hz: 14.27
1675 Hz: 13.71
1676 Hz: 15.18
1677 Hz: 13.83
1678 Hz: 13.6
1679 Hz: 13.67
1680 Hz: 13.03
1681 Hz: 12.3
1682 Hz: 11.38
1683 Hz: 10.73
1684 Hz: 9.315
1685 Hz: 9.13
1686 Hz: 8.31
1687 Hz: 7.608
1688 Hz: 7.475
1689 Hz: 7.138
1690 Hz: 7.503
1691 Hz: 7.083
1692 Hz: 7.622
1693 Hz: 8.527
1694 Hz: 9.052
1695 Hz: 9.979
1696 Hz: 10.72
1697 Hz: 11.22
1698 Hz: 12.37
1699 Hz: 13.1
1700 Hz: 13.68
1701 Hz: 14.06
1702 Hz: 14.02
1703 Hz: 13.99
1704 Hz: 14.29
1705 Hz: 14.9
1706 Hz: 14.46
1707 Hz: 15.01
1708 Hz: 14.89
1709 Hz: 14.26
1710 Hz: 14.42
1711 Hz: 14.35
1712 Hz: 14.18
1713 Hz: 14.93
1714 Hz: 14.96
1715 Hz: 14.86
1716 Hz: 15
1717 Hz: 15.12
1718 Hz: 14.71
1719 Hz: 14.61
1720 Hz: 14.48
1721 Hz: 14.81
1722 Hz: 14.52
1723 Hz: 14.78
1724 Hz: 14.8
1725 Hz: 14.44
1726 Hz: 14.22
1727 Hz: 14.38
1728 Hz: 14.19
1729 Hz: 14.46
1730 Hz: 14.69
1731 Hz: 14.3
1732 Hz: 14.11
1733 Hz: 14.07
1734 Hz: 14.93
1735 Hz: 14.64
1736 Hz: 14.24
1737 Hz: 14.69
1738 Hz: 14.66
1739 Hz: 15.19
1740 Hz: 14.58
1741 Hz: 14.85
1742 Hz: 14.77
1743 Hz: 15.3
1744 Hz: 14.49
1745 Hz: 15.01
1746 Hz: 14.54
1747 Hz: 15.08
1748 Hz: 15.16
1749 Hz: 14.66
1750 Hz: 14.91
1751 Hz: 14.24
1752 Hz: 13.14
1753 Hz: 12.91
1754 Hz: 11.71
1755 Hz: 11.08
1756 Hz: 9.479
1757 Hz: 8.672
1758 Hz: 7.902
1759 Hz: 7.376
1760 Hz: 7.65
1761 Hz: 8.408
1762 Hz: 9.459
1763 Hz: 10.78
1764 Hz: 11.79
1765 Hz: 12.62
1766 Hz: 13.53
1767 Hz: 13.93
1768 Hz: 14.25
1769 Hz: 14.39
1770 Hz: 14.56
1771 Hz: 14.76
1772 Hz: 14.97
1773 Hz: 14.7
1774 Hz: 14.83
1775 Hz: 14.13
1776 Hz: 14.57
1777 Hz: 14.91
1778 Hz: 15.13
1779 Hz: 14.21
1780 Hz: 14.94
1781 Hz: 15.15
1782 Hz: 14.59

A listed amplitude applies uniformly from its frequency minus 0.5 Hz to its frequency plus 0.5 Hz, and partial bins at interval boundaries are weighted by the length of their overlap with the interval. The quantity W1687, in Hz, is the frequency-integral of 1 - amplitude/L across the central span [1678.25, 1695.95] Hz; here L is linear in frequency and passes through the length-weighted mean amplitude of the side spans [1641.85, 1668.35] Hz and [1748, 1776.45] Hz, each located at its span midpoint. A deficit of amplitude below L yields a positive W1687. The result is 5.72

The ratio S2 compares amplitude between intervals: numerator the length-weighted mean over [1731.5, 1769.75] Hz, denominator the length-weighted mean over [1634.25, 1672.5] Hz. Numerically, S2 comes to 0.9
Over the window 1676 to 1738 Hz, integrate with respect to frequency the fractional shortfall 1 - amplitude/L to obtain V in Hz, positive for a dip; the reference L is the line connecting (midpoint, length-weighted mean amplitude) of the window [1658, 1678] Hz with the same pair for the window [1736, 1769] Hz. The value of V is 3.7 Hz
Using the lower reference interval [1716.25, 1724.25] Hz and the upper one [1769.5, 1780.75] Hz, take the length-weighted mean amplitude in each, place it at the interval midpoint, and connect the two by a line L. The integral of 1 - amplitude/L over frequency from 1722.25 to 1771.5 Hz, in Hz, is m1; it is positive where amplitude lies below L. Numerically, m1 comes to 4.7 Hz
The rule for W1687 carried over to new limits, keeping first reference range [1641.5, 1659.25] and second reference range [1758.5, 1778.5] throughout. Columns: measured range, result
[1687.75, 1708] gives 3.6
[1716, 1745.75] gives -2.7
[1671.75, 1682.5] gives 0.4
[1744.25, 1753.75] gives -0.9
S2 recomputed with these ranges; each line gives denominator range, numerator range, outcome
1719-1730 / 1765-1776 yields 0.99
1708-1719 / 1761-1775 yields 0.90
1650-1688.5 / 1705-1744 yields 1.08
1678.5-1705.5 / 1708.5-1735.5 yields 1.35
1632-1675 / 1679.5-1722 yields 0.83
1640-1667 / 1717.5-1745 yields 0.99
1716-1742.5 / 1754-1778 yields 0.83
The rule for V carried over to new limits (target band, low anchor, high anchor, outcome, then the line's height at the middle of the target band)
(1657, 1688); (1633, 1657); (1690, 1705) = -0.8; 13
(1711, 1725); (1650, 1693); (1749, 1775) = -2.5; 12.5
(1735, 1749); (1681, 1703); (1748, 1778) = -3.5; 11.8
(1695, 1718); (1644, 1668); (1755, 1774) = -1.2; 13.3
